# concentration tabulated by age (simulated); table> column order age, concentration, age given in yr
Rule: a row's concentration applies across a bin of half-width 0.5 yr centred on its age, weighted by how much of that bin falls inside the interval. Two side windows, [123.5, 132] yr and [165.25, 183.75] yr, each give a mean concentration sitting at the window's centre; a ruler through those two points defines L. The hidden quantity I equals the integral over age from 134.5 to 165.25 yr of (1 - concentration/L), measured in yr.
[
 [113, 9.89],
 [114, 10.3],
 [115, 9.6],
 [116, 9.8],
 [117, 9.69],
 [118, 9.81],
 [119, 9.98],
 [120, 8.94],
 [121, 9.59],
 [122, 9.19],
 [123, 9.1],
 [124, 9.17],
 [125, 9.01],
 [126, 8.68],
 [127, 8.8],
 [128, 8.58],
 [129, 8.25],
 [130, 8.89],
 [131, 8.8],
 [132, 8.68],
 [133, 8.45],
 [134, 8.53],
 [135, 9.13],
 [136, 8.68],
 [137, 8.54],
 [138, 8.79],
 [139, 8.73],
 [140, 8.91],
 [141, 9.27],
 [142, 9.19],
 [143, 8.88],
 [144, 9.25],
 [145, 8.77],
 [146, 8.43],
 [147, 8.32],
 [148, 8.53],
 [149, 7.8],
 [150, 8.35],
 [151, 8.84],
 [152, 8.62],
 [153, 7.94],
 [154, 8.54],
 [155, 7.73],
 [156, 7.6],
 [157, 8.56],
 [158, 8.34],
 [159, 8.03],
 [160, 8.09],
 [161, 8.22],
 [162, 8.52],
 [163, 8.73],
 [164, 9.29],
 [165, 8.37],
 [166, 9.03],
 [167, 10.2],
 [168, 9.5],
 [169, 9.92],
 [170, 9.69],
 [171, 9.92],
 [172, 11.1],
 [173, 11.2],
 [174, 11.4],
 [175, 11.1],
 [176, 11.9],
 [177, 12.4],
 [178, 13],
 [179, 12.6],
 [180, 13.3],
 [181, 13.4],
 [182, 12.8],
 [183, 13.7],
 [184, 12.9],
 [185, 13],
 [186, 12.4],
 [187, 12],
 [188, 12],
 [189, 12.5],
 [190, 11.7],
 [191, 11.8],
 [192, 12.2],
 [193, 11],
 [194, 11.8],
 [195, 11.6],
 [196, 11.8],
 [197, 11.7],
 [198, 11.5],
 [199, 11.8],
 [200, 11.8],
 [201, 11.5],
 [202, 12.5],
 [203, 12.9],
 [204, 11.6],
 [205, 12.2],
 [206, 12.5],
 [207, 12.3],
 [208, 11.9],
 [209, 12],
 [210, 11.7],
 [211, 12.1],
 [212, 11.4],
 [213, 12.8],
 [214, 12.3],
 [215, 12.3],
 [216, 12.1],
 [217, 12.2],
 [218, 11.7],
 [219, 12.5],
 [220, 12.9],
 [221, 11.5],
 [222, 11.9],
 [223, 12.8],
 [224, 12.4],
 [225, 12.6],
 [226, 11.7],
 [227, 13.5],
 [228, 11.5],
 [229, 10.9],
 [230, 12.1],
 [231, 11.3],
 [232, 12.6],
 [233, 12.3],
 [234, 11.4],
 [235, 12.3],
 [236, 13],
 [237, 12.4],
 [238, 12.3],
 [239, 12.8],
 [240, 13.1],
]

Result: 4.4 yr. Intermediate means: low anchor 8.77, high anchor 11.4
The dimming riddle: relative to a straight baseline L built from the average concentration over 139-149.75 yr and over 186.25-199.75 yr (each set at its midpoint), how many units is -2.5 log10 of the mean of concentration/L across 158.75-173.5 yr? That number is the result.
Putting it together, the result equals 0.09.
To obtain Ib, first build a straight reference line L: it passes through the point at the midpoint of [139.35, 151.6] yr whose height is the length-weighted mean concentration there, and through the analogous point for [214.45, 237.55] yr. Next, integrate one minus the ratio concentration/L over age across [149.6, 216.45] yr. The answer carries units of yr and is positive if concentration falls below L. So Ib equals -4.2 yr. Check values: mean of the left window 8.71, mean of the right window 12.2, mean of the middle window 11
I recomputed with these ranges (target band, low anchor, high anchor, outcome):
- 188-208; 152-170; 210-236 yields -2.3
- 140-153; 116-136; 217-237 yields 1.3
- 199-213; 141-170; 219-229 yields -0.9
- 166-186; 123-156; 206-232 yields -2.8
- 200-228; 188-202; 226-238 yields -0.6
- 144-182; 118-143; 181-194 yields 4.5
